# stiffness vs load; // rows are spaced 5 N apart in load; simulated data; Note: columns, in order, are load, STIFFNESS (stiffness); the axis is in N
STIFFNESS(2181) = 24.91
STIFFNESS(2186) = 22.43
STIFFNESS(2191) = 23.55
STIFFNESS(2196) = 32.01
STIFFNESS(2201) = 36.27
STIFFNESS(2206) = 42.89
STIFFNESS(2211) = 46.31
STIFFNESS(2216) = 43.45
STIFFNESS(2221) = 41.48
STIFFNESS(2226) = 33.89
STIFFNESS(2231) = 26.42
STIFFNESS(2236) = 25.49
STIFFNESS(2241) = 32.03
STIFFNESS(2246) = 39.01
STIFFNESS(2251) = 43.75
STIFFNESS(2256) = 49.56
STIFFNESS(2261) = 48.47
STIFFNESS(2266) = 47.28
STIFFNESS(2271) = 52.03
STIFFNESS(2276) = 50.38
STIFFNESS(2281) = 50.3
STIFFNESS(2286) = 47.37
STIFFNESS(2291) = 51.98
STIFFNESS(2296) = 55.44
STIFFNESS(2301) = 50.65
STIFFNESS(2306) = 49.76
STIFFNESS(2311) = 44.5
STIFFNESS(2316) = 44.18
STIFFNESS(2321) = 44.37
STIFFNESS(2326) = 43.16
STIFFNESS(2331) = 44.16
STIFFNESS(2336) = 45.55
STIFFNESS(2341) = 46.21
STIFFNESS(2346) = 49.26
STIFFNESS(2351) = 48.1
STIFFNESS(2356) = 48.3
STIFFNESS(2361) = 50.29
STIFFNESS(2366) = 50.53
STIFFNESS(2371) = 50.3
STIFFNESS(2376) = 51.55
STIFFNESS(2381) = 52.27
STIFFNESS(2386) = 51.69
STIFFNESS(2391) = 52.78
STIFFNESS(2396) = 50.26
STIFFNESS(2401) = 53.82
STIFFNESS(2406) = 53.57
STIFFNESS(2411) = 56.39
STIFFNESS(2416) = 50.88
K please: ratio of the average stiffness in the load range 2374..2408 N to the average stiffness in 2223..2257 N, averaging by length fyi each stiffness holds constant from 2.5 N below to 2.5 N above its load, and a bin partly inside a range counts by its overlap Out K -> 1.48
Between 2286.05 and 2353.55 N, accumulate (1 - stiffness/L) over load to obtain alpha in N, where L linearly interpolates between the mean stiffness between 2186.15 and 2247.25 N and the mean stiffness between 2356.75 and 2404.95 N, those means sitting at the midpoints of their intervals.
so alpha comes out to -3.7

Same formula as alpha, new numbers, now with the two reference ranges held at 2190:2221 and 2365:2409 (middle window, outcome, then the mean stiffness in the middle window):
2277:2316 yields -3.9 N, 49.6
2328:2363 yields 1.1 N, 47.3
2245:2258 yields -0.8 N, 44.5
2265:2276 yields -1.7 N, 50.1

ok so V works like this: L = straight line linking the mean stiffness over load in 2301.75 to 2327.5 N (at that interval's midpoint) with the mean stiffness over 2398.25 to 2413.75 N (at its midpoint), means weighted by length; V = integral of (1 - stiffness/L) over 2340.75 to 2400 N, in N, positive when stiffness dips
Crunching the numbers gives 0.75 N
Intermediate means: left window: 45.6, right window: 54.5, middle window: 50.4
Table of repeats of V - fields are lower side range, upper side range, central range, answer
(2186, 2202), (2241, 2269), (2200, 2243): -1.7 N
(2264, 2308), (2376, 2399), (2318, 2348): 3.4 N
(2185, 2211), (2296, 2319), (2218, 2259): 2.4 N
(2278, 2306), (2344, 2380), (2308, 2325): 2.1 N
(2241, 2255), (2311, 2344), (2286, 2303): -3.6 N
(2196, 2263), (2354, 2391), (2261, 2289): -4.5 N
